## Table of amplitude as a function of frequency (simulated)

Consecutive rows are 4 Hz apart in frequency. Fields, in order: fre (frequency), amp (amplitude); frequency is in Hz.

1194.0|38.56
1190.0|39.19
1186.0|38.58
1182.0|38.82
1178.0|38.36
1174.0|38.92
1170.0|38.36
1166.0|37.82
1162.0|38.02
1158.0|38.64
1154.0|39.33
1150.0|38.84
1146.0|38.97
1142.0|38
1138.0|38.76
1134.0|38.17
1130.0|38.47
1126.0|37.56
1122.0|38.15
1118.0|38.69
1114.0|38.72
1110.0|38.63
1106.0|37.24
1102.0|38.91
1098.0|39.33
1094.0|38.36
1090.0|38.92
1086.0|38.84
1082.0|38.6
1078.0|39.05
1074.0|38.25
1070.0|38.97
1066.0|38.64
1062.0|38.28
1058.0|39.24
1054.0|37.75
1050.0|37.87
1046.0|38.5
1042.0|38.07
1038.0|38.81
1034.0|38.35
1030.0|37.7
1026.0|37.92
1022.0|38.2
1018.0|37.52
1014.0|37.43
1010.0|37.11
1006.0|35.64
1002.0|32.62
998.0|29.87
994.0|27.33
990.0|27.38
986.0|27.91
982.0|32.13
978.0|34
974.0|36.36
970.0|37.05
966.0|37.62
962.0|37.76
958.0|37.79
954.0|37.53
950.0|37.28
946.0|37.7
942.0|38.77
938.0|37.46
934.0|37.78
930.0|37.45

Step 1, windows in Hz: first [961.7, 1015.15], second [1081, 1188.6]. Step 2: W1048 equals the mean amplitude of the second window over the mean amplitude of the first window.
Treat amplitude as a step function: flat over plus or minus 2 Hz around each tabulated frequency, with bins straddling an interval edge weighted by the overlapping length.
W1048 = 1.15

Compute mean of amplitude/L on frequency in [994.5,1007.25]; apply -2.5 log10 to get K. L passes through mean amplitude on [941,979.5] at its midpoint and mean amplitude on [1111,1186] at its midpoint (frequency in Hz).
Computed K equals 0.17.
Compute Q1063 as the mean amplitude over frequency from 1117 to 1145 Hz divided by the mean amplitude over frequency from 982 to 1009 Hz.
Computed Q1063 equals 1.3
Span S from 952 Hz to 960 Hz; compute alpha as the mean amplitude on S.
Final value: 37.7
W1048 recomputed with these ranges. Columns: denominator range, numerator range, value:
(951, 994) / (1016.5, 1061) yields 1.11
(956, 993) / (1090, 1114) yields 1.13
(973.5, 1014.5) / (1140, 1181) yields 1.20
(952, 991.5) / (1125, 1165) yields 1.11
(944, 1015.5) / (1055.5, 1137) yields 1.12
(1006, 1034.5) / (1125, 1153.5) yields 1.02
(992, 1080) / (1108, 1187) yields 1.04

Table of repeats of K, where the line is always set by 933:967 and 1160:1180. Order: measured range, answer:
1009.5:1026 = 0.01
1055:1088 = -0.02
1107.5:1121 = -0.01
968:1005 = 0.19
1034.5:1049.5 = -0.01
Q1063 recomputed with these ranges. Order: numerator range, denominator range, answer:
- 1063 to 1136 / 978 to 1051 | 1.10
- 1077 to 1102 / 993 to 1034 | 1.09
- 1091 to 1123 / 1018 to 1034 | 1.02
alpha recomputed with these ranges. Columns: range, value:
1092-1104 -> 38.9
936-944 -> 38.1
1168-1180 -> 38.5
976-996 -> 29.8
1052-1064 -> 38.4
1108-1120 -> 38.7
